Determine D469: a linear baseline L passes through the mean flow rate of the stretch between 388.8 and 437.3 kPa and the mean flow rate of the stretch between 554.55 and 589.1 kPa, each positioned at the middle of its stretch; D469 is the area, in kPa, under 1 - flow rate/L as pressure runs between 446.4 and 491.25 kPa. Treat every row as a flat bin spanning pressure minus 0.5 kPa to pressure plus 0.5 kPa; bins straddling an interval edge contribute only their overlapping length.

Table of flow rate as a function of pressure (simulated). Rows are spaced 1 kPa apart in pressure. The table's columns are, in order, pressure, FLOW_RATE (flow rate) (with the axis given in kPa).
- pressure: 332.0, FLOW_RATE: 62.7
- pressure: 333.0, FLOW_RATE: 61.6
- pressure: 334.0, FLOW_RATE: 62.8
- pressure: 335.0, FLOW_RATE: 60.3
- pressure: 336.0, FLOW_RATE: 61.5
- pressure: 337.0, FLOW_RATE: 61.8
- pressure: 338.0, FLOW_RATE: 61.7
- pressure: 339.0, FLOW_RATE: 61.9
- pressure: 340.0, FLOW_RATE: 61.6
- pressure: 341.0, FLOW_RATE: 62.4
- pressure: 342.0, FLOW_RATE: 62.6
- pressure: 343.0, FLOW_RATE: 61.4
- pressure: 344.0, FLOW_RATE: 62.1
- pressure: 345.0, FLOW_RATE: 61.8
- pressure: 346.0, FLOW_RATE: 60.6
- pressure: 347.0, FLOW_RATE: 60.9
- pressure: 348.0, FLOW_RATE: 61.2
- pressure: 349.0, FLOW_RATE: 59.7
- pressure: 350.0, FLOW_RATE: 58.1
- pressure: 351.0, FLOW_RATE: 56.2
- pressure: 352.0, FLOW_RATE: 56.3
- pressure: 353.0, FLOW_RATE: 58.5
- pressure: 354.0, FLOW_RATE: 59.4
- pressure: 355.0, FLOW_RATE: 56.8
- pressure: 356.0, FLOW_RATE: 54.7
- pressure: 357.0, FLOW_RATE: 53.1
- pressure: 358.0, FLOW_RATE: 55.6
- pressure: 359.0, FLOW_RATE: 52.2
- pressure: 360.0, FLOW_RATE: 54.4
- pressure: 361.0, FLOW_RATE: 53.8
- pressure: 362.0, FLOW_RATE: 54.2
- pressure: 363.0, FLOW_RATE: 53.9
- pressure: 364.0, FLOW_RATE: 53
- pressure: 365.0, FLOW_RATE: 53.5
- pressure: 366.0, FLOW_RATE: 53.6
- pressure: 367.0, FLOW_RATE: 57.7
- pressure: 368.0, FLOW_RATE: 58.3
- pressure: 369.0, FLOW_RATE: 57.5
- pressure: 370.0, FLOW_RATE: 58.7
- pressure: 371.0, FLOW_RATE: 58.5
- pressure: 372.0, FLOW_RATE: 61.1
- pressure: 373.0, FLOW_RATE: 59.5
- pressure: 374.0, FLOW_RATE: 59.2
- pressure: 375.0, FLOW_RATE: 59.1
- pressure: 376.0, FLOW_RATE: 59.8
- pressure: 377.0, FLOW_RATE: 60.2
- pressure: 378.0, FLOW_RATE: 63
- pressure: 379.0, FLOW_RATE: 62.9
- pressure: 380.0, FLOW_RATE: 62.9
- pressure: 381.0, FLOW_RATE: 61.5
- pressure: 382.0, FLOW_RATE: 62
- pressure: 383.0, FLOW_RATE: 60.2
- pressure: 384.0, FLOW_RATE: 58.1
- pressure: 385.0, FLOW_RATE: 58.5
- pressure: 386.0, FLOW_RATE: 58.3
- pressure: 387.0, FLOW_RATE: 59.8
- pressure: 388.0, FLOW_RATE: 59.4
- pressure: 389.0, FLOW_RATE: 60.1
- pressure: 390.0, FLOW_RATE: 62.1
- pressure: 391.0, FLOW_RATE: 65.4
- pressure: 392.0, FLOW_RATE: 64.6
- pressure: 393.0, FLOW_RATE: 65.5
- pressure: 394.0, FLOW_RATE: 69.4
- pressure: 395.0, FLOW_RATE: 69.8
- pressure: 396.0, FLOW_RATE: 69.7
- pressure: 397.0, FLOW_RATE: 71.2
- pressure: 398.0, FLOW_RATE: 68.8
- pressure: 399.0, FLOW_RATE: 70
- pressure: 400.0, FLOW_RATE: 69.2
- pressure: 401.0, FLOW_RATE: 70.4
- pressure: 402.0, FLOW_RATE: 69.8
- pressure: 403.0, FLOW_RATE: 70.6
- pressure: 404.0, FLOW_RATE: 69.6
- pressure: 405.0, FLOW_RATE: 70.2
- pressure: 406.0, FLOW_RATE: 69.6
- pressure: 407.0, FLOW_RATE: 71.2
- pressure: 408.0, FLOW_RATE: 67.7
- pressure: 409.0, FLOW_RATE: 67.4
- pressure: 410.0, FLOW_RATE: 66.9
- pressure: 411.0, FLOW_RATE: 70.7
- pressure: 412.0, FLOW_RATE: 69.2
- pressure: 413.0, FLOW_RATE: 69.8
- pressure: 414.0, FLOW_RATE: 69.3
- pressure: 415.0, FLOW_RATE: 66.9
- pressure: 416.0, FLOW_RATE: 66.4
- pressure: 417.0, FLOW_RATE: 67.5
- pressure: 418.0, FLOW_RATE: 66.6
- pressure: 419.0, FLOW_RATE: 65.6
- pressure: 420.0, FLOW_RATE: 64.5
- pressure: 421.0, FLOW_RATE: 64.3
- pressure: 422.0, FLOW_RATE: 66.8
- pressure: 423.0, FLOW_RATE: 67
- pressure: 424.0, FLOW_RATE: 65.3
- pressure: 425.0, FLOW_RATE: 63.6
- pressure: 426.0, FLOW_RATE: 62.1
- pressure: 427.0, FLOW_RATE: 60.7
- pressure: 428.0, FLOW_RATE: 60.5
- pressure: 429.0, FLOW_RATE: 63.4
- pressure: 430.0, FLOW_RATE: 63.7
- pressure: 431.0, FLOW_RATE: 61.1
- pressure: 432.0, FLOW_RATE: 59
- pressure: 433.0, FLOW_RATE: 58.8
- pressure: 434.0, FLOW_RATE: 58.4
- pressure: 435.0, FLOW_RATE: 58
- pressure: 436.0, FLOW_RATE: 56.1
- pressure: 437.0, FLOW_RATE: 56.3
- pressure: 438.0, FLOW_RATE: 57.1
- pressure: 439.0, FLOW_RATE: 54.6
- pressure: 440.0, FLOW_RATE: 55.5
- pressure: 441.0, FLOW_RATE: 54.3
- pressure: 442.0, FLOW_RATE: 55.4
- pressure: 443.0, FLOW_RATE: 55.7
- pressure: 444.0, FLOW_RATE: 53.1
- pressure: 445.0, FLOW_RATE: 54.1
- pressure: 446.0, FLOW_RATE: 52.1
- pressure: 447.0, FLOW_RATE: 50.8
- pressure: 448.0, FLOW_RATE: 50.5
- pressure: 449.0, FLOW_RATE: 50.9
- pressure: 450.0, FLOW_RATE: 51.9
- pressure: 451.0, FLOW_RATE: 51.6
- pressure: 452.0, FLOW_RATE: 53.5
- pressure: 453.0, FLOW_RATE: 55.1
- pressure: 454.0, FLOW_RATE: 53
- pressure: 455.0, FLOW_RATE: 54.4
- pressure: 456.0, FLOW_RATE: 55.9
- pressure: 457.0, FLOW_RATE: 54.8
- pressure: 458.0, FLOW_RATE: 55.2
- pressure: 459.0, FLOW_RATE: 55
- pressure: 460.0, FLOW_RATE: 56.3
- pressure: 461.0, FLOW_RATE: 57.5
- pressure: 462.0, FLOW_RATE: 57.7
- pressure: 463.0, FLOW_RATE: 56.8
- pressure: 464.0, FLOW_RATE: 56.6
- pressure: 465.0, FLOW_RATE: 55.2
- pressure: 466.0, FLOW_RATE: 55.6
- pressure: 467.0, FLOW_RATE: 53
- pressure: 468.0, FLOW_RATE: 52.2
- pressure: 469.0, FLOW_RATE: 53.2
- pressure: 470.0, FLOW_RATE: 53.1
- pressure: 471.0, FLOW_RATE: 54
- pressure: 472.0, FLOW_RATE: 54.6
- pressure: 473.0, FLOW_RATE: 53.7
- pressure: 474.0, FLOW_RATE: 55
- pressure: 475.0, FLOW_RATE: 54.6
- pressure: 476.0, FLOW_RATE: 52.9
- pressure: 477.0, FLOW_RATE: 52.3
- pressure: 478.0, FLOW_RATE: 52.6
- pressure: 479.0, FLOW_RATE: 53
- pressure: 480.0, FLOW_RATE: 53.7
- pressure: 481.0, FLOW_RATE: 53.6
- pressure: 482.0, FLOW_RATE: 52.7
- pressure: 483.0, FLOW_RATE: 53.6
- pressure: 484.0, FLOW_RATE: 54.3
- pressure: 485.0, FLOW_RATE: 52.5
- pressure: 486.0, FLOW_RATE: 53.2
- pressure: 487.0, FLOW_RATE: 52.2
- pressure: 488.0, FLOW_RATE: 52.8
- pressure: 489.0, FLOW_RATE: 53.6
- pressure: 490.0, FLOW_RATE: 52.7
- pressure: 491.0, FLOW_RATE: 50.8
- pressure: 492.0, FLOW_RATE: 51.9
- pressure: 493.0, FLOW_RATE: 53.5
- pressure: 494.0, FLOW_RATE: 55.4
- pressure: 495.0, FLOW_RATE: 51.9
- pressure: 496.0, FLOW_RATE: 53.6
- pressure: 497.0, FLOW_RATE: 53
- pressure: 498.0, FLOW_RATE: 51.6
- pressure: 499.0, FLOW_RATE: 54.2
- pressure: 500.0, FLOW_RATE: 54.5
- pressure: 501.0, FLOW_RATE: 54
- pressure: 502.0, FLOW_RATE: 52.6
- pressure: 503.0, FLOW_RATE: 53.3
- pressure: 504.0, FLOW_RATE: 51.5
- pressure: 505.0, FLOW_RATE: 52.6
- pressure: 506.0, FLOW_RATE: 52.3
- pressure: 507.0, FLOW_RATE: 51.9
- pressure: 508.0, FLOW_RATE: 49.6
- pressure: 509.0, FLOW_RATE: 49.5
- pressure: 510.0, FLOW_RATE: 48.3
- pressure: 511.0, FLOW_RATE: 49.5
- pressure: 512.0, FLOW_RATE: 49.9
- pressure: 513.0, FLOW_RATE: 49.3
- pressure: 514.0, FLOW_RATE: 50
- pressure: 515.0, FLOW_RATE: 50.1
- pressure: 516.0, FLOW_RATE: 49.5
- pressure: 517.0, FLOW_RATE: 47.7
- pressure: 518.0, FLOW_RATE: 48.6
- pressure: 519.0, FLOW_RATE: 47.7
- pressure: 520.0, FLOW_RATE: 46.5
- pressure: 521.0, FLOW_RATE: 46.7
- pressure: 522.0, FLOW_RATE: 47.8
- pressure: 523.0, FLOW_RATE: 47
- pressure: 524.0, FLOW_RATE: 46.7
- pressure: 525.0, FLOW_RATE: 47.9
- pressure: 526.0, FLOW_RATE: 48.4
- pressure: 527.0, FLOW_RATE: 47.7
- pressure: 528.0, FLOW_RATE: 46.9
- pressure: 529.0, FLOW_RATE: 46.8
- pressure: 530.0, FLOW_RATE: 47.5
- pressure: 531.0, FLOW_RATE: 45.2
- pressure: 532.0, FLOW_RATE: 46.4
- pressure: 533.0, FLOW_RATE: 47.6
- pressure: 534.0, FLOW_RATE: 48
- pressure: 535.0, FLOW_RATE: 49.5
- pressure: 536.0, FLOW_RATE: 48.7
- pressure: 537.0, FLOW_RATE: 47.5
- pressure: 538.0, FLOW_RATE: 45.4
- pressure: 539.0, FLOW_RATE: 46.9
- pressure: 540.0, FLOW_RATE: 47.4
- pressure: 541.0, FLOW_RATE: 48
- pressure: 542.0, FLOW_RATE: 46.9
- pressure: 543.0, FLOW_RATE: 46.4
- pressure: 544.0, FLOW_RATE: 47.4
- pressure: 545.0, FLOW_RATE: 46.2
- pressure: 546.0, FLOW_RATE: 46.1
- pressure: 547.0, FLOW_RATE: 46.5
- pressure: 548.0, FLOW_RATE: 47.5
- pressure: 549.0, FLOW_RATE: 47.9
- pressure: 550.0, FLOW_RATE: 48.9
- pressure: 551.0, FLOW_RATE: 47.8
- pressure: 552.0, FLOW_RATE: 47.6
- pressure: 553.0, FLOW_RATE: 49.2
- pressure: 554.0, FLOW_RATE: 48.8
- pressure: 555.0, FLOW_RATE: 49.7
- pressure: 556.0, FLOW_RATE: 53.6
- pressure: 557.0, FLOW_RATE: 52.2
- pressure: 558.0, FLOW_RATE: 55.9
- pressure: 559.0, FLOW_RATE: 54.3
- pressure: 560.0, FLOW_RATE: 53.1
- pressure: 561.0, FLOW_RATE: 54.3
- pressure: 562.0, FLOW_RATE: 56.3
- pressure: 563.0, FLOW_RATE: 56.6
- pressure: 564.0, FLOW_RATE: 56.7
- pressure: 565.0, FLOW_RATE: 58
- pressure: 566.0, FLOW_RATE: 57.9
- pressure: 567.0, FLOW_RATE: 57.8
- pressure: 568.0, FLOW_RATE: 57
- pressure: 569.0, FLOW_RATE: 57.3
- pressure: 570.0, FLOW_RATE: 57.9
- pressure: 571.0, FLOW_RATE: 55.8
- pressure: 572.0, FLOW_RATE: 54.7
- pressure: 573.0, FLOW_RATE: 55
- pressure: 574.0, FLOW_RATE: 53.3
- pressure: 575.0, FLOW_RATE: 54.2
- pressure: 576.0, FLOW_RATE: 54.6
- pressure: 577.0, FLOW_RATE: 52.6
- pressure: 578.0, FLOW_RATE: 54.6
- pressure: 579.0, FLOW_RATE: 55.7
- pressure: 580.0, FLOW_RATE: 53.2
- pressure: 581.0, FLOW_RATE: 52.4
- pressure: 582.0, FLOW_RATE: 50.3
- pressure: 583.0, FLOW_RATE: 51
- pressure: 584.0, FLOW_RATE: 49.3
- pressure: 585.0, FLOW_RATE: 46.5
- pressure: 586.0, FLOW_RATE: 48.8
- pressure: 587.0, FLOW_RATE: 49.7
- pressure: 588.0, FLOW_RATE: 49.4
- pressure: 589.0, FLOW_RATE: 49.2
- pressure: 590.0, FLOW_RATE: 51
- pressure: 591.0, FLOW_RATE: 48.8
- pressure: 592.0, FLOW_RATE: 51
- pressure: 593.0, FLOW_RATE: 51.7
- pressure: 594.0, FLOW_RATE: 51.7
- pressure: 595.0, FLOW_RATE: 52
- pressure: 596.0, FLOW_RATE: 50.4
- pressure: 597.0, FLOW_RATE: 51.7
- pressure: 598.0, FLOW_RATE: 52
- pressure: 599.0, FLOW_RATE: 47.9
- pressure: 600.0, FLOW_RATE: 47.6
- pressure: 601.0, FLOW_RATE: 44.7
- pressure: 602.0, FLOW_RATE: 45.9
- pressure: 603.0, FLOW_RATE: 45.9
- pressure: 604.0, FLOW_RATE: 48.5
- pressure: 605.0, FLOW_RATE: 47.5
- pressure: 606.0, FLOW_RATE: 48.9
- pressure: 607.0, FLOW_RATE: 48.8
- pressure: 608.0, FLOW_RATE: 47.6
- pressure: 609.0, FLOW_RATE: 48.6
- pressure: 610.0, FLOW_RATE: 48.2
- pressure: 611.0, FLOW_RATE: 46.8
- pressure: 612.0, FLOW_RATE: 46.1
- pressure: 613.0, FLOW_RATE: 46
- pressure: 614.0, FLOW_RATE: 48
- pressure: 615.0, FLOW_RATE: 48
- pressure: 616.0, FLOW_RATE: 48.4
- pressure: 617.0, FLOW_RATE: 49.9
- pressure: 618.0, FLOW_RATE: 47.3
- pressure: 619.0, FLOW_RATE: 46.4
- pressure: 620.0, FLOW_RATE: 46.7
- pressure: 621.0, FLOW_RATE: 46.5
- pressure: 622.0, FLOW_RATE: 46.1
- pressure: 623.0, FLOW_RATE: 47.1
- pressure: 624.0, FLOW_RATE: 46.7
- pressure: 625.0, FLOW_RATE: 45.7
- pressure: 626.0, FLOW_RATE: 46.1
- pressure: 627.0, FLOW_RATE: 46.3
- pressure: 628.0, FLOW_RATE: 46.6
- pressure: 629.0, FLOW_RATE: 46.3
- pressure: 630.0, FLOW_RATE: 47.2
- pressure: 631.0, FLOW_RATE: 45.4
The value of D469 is 5.7 kPa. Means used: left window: 65.8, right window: 53.7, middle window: 53.8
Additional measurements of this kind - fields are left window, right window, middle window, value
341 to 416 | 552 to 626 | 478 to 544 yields 5.8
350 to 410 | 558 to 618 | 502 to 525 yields 2.3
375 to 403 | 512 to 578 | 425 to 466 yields 2.1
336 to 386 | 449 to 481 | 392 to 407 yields -3.3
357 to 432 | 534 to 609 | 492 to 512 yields 1.2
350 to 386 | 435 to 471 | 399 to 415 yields -3.8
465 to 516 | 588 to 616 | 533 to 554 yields 1.3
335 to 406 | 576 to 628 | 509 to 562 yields 3.8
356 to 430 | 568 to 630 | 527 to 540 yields 1.6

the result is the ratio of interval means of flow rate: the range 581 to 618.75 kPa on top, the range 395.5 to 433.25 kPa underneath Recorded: 0.73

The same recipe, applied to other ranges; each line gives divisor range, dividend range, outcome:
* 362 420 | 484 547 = 0.78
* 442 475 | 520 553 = 0.87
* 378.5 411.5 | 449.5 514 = 0.81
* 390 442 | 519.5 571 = 0.77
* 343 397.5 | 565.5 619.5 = 0.85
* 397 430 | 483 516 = 0.77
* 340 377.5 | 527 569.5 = 0.87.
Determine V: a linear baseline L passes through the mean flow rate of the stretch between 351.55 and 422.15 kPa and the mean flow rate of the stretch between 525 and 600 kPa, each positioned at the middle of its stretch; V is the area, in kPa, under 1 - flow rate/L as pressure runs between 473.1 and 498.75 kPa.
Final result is 1.30 kPa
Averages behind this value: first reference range 62.6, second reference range 50.8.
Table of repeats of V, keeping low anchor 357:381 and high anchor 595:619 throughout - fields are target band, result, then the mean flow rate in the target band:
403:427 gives -5.0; 67.2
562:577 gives -2.0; 56.1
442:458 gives 0.3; 53.3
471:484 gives -0.1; 53.6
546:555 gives 0.4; 48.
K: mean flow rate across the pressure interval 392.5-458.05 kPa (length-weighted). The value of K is 62.1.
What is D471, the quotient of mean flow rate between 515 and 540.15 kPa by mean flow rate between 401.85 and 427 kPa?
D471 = 0.70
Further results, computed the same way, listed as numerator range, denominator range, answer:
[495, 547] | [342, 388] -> 0.84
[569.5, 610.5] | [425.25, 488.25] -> 0.92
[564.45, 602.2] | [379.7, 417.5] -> 0.79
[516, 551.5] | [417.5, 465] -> 0.82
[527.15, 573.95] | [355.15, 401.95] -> 0.84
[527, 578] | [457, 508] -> 0.95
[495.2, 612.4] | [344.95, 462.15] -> 0.83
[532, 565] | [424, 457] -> 0.88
